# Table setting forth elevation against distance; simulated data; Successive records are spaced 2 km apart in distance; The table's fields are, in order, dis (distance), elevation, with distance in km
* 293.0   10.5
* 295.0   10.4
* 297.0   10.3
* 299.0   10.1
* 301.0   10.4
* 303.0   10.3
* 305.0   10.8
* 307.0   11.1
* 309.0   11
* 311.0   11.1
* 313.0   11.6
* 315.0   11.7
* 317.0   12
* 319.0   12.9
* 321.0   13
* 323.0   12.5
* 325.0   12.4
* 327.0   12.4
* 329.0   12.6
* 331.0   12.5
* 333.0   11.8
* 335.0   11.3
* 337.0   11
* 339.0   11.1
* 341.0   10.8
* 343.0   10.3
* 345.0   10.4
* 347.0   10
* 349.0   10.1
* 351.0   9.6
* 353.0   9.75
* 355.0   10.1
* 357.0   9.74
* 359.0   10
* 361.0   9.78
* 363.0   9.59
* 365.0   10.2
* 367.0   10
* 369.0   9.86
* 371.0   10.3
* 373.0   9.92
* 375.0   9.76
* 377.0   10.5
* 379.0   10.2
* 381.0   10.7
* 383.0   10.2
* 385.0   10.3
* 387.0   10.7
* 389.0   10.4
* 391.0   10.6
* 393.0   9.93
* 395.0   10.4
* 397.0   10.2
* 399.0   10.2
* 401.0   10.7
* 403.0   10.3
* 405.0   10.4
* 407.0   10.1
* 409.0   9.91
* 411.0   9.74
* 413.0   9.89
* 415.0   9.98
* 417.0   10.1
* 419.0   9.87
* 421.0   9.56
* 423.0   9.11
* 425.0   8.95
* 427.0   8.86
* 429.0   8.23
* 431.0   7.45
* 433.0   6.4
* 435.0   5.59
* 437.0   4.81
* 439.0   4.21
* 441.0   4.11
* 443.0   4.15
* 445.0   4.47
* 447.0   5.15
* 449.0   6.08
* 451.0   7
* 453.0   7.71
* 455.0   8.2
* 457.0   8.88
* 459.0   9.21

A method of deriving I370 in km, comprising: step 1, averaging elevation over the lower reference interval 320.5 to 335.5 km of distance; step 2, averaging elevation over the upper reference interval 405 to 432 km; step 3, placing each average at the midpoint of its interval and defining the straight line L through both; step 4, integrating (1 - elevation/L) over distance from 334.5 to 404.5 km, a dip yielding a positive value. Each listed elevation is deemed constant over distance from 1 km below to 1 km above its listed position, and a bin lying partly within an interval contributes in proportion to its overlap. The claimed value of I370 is 4.5 km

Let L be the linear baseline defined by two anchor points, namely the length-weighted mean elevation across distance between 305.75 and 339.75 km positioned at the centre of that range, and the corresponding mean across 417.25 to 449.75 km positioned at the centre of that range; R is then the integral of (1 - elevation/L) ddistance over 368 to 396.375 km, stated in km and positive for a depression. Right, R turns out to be -3.6 km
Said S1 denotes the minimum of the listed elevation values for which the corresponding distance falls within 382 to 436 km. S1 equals 5.59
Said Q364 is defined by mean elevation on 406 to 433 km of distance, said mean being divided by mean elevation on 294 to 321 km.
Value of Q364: 0.8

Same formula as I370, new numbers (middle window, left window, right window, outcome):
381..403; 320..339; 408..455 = -2.66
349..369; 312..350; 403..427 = 2.03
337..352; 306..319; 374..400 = 0.87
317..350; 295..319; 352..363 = -3.71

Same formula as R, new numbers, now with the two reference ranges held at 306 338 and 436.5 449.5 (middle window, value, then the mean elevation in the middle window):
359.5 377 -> -1.58 km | 9.96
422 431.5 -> -4.96 km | 8.58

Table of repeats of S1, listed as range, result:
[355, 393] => 9.59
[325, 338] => 11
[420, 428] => 8.86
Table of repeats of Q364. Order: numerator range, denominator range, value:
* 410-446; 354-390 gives 0.74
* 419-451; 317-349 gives 0.57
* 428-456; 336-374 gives 0.59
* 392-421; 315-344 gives 0.85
